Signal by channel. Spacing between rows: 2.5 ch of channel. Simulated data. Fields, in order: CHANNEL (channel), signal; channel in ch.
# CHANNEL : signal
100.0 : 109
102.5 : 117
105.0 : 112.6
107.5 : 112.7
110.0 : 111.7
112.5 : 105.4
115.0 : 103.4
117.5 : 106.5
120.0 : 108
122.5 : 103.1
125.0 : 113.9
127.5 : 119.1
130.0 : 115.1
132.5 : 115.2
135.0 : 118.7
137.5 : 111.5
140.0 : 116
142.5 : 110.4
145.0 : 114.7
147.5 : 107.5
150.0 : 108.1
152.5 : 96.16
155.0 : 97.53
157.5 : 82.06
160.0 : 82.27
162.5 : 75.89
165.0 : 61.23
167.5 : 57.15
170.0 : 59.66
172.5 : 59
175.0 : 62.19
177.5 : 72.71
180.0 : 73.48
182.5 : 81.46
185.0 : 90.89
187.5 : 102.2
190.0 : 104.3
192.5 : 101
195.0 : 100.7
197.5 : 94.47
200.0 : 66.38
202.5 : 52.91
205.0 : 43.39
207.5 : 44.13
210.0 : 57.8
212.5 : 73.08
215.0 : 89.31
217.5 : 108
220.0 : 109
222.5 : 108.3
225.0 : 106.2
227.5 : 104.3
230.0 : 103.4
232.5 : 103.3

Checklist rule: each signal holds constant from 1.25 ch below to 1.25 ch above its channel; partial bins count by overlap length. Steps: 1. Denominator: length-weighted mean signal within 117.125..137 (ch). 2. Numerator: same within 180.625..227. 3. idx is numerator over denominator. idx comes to 0.8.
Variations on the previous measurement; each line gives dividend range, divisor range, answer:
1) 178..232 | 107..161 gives 0.81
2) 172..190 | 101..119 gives 0.73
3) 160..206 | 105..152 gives 0.68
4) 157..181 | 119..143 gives 0.60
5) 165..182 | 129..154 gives 0.58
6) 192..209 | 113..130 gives 0.64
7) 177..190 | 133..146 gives 0.76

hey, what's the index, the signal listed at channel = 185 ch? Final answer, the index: 90.89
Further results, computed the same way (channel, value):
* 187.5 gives 102.2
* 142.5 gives 110.4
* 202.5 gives 52.91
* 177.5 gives 72.71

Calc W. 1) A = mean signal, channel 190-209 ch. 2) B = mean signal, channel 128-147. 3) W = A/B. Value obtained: 0.6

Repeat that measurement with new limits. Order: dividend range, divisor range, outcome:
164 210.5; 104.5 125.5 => 0.68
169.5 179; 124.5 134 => 0.55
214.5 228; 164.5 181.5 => 1.64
